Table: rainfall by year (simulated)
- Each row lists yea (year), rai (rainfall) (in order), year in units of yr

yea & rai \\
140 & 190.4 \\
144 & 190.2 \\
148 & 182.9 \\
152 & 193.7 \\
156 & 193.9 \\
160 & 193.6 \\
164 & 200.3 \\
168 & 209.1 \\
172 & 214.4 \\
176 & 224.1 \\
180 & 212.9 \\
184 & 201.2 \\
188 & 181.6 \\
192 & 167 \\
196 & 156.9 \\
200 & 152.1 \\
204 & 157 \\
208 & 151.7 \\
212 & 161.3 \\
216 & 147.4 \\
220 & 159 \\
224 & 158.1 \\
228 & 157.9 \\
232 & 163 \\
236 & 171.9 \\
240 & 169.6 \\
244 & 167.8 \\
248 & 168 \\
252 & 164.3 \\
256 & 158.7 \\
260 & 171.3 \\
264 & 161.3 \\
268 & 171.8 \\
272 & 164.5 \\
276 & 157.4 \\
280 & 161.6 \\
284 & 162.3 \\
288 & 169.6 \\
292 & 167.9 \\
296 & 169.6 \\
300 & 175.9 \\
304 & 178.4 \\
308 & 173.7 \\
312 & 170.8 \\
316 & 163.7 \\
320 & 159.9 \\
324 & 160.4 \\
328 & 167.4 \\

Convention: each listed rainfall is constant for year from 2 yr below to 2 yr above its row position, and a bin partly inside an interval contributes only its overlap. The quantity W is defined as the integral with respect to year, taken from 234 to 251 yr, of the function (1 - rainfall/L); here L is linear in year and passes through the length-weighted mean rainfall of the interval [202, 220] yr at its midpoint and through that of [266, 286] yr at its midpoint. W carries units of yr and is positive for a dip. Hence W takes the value -1.07 yr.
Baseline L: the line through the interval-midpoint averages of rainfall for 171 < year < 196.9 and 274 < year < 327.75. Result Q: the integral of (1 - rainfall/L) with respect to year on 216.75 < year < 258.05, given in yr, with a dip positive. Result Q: 4.2 yr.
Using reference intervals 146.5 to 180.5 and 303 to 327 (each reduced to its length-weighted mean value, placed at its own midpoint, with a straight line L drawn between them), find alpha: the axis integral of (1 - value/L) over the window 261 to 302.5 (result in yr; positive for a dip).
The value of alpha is 2.03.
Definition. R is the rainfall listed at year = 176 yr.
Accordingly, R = 224.1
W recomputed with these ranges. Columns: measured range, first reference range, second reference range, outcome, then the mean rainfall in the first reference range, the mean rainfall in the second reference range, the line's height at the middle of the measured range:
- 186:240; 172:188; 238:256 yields 7.7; 209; 166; 188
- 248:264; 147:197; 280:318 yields 1.2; 196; 170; 179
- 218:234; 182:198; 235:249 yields 1.1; 177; 169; 172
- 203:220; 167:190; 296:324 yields 3.7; 207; 170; 198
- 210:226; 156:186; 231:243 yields 2.1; 207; 169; 180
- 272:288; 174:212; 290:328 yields 0.8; 177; 169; 171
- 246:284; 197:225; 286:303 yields 0.3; 155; 171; 166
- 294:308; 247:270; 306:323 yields -0.7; 166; 167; 166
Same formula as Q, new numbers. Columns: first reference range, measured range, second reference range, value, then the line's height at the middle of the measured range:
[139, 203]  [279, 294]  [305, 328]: 0.5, 171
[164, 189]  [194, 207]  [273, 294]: 2.8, 198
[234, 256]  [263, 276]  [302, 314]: 0.4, 170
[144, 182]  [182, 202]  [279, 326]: 2.4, 195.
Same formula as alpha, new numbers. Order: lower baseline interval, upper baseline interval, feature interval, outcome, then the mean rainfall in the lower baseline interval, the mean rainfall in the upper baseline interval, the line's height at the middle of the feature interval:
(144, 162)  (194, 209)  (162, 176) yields -2.5 yr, 191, 155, 179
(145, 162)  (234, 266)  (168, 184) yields -2.5 yr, 191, 167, 185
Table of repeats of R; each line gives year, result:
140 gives 190.4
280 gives 161.6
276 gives 157.4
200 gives 152.1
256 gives 158.7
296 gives 169.6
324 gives 160.4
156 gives 193.9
